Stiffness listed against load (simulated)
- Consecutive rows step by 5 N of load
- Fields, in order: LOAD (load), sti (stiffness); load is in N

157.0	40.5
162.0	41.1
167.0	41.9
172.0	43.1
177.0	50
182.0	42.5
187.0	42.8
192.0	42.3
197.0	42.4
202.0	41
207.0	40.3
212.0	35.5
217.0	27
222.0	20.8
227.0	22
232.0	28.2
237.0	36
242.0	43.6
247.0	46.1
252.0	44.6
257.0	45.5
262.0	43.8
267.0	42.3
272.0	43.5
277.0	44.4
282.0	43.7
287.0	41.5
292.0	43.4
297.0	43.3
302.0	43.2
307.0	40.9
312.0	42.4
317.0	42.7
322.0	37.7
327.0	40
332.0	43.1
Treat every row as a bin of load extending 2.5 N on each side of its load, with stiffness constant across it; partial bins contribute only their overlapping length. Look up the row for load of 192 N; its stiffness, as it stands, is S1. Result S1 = 42.3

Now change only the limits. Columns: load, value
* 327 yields 40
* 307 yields 40.9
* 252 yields 44.6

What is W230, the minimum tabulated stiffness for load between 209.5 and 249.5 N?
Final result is 20.8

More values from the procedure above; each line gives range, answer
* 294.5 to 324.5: 37.7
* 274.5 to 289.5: 41.5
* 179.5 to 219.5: 27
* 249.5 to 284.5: 42.3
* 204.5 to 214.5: 35.5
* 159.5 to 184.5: 41.1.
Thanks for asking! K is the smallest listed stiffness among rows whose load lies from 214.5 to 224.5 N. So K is 20.8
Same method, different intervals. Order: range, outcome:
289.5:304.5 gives 43.2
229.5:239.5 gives 28.2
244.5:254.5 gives 44.6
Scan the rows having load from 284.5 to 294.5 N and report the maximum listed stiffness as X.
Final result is 43.4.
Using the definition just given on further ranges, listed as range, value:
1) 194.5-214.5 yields 42.4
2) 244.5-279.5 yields 46.1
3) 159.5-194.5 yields 50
